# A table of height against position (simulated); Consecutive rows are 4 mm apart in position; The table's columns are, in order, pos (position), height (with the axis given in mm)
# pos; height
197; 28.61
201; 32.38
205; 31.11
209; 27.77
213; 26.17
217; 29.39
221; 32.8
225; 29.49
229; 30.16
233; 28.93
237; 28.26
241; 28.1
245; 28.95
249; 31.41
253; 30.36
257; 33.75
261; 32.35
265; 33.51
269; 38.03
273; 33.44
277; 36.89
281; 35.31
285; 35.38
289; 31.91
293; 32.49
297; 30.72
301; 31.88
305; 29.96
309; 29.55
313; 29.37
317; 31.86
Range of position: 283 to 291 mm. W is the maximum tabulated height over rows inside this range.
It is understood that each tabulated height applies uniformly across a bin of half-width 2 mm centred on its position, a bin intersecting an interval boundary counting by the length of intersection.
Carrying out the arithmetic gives 35.38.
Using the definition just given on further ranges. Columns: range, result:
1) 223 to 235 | 30.16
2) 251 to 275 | 38.03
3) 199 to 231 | 32.8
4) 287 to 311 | 32.49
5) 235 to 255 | 31.41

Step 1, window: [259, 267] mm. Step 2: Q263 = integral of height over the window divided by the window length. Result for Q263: 32.9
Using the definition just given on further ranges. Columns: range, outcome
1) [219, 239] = 29.9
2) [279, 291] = 34.2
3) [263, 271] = 35.8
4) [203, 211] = 29.4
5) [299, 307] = 30.9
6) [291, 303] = 31.7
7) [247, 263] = 32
